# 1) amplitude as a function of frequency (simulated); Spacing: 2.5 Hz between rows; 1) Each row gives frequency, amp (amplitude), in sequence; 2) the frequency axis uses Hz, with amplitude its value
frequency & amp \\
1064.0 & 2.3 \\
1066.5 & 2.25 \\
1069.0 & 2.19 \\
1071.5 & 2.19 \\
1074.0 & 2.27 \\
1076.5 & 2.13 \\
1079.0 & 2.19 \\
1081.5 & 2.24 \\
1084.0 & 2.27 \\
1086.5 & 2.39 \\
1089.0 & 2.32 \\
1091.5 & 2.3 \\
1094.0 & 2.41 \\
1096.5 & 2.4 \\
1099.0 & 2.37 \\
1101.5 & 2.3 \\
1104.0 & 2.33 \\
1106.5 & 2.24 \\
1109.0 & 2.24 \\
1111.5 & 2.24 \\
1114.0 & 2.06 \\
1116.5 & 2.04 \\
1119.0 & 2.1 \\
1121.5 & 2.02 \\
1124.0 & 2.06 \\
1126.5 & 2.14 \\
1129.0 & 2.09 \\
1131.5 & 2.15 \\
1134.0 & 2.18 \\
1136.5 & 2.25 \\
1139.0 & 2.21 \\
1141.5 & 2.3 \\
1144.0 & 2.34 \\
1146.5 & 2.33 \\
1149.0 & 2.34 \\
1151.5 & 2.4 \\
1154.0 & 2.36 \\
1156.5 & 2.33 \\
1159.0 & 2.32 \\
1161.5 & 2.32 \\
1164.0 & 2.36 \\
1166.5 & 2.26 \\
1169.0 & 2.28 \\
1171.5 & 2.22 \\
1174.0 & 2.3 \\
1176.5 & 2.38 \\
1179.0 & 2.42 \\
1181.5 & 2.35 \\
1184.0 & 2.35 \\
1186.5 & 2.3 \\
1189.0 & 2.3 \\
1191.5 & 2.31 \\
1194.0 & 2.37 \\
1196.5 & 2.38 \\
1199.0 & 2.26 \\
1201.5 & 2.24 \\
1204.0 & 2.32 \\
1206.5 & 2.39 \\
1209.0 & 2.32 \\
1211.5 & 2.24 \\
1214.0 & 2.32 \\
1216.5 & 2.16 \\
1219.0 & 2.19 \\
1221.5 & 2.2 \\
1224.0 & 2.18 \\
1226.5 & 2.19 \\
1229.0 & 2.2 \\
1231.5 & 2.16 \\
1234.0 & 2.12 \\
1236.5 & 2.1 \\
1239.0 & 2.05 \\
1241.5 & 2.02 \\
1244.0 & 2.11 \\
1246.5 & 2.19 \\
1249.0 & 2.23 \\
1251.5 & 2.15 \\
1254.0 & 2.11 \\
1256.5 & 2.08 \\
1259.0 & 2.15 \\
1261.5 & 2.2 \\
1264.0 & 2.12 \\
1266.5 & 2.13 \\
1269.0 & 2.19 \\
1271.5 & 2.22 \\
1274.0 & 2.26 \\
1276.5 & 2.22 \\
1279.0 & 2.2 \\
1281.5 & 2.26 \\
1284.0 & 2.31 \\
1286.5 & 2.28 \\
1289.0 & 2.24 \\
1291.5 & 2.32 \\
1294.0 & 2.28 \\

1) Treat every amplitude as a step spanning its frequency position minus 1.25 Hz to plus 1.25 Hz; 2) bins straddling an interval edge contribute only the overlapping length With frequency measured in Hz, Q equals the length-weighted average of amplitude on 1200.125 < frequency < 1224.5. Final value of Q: 2.26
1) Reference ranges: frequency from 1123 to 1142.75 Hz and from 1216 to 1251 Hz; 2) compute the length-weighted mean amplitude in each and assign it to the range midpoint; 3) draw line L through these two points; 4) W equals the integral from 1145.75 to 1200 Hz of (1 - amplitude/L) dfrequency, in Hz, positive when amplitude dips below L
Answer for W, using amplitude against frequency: -4.1 Hz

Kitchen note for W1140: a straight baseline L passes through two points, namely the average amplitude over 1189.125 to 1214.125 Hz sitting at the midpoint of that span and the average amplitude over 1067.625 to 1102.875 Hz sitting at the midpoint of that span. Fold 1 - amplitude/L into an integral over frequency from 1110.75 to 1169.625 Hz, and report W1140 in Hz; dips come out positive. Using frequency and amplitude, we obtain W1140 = 1.8 Hz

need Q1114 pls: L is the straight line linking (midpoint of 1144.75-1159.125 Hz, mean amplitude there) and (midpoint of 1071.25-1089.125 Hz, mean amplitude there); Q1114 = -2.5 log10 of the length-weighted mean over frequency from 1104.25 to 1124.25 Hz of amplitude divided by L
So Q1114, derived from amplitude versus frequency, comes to 0.08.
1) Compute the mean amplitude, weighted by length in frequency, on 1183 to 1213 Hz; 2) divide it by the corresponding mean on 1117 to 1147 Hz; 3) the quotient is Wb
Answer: 1.06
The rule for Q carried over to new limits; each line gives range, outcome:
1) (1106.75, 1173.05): 2.23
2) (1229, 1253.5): 2.13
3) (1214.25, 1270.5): 2.15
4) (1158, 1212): 2.32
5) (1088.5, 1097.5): 2.36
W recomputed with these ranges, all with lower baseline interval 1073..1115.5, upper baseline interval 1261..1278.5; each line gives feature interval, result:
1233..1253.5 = 0.8 Hz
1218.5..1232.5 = 0.2 Hz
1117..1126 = 0.8 Hz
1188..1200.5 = -0.5 Hz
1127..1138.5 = 0.4 Hz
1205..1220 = -0.4 Hz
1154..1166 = -0.5 Hz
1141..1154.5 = -0.6 Hz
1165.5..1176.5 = -0.2 Hz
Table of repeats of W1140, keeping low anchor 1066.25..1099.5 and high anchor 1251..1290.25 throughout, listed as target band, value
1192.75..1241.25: -0.2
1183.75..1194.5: -0.4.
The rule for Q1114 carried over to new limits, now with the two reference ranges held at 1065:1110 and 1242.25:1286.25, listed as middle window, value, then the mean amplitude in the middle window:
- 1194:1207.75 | -0.050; 2.32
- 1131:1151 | -0.010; 2.27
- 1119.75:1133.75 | 0.080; 2.1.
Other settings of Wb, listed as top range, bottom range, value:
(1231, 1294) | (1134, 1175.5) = 0.95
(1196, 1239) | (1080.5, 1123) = 0.99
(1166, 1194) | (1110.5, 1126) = 1.11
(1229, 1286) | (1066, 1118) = 0.96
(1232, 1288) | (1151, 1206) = 0.93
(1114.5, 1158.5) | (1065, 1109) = 0.97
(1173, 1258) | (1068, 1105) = 0.98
